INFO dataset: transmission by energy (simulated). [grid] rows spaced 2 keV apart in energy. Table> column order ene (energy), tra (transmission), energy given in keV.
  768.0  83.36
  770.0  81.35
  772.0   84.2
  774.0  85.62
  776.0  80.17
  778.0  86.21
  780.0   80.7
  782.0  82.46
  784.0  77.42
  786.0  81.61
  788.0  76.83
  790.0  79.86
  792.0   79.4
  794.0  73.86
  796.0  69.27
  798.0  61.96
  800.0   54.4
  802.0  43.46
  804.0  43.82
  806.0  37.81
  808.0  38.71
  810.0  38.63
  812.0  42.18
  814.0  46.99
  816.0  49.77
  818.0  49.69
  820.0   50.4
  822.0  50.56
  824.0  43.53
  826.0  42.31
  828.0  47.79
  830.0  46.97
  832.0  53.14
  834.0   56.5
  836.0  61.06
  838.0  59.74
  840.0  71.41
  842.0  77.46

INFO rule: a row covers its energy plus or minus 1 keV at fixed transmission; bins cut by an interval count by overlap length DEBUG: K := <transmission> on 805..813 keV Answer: 39.3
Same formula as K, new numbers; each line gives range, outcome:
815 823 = 50.1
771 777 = 83.3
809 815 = 42.6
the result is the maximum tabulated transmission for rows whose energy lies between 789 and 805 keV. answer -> 79.86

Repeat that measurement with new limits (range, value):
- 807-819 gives 49.77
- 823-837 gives 61.06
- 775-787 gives 86.21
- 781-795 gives 82.46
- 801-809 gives 43.82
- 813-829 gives 50.56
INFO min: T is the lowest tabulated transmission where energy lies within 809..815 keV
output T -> 38.63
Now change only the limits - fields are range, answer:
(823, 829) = 42.31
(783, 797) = 69.27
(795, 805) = 43.46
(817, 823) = 49.69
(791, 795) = 73.86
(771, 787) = 77.42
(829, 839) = 46.97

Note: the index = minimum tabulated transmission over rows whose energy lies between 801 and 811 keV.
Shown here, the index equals 37.81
